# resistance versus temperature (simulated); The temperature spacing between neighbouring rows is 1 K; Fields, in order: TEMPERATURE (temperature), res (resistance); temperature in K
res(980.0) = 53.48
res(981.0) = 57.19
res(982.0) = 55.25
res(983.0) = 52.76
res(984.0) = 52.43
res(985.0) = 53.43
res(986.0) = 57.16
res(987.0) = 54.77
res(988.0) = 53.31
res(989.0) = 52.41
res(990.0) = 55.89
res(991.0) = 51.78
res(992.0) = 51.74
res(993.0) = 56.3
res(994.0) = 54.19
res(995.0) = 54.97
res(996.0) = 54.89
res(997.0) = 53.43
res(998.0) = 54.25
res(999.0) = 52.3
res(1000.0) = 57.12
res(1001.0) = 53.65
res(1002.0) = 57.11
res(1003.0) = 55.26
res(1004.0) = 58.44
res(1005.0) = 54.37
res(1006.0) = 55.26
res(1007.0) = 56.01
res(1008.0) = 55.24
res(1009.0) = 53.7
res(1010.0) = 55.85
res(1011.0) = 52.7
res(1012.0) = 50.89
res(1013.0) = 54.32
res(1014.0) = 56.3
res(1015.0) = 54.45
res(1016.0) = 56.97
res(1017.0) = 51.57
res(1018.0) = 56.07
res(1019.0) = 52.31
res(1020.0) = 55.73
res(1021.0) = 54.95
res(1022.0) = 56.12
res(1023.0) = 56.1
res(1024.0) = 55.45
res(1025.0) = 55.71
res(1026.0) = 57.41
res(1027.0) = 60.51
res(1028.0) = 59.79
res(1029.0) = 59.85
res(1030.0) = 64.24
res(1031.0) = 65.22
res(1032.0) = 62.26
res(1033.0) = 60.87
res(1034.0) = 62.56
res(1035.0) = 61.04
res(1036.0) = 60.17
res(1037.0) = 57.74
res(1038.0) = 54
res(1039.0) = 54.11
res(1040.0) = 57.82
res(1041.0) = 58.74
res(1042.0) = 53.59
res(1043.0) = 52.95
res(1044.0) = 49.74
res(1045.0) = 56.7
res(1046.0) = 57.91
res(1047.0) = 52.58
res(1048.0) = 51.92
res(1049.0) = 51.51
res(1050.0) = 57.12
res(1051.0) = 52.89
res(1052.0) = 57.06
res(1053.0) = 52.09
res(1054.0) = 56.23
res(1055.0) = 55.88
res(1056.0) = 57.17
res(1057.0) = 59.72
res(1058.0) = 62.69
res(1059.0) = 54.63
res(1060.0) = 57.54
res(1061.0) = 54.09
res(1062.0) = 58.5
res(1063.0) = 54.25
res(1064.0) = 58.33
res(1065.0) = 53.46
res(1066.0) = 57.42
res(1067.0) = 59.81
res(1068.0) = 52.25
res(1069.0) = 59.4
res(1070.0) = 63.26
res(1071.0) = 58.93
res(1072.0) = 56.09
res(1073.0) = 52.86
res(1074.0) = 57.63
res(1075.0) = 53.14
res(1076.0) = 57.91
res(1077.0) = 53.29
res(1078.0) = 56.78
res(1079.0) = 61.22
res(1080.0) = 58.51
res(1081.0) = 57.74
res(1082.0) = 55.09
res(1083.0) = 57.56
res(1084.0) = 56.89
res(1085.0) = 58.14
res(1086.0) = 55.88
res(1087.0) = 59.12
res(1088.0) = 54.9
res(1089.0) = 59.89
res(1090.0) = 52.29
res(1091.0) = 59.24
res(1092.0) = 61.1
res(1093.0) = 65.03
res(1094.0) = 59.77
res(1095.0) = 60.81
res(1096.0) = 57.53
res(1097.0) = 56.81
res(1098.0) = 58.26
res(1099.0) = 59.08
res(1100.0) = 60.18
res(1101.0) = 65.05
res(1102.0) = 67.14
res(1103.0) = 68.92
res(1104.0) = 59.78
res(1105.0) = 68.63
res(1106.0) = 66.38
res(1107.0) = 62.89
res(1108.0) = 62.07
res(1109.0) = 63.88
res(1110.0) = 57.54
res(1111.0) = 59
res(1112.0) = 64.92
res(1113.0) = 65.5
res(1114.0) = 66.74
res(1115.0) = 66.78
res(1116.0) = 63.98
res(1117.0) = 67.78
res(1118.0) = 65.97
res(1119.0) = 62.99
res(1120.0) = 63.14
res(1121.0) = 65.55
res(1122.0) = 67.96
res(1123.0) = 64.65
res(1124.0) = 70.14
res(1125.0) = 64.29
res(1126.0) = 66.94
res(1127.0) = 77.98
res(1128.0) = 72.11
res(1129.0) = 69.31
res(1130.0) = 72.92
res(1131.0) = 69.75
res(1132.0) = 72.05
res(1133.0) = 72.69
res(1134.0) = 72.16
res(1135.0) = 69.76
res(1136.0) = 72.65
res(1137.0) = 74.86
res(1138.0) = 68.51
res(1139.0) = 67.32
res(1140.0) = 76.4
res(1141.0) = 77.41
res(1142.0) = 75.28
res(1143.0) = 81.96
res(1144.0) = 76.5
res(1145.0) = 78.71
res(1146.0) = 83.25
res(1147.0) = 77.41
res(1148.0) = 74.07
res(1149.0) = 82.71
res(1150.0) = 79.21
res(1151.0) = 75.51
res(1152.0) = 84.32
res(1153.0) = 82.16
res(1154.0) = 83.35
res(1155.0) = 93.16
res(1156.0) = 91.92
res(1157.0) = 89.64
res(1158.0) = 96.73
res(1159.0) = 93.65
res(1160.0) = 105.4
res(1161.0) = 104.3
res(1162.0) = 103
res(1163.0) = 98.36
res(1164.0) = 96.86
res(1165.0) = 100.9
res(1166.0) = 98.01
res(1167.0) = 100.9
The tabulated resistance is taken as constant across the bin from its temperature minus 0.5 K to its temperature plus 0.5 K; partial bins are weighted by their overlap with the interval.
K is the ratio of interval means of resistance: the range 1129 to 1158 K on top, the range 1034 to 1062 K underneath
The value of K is 1.4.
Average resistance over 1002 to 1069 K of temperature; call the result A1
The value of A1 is 56.4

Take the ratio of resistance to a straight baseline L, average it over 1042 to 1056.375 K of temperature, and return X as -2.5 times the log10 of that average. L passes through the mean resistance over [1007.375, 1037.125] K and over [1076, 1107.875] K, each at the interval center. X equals 0.07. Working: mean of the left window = 57.2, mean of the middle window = 54.4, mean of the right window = 59.8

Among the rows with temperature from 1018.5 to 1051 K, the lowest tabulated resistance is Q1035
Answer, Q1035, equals 49.74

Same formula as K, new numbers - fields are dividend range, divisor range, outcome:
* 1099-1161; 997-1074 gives 1.29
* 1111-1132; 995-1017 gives 1.23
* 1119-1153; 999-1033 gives 1.30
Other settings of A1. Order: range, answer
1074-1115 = 60.2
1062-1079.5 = 56.9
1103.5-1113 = 62.9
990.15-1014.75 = 54.6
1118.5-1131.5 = 68.3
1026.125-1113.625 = 58.4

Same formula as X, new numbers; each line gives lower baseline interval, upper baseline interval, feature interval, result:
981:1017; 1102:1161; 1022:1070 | 0.07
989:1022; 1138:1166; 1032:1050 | 0.11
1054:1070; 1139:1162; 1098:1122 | 0.13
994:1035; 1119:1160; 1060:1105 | 0.15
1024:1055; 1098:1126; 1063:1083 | 0.07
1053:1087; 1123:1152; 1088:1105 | 0.05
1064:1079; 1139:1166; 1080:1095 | 0.08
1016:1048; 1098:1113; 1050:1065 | 0.05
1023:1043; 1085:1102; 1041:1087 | 0.05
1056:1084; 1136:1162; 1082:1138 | 0.10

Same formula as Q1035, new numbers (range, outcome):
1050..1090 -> 52.09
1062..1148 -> 52.25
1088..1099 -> 52.29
